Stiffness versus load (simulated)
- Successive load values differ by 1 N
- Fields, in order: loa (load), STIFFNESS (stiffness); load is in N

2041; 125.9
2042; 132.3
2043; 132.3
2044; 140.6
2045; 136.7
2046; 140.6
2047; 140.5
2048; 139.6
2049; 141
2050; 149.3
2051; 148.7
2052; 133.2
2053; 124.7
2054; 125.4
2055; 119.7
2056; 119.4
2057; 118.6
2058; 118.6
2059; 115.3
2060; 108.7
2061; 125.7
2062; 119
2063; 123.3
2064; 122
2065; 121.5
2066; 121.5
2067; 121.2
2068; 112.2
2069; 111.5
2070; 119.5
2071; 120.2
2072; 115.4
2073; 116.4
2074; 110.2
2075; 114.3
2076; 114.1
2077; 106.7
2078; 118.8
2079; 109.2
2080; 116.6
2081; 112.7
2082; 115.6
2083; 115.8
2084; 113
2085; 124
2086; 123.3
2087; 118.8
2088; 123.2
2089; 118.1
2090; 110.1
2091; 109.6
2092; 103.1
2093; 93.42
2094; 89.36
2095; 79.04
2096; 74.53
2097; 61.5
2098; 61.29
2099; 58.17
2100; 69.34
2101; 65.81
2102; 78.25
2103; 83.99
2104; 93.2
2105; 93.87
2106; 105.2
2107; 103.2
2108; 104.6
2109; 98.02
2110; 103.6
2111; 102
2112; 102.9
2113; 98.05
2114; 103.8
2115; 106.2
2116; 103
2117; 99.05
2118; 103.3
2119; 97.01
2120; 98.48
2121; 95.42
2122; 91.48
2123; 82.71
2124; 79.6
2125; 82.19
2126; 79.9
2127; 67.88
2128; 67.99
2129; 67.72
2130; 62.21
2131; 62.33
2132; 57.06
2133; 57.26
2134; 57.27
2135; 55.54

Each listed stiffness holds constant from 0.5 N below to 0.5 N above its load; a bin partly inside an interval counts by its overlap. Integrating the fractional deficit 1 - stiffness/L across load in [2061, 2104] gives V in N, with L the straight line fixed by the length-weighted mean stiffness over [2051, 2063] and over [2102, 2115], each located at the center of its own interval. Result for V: 2.3 N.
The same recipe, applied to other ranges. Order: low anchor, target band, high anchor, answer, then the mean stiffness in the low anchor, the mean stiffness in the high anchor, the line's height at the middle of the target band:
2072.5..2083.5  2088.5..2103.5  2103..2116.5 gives 3.2 N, 114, 101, 106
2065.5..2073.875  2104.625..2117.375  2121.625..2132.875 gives -2.6 N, 117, 72.1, 84.8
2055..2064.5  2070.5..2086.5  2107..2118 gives -0.3 N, 119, 102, 113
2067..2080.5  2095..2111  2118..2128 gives 2.1 N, 114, 86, 97.6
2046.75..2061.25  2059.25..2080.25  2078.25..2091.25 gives 1.0 N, 128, 116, 122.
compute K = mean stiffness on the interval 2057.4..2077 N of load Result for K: 117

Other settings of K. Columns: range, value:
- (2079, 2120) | 98.5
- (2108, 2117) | 102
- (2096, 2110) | 83.3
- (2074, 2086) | 115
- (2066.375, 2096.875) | 110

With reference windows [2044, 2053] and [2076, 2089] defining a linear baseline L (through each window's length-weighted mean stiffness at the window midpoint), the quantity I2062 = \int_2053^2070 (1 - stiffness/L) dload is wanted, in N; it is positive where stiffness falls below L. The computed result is 1.55 N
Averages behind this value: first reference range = 140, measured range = 119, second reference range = 116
